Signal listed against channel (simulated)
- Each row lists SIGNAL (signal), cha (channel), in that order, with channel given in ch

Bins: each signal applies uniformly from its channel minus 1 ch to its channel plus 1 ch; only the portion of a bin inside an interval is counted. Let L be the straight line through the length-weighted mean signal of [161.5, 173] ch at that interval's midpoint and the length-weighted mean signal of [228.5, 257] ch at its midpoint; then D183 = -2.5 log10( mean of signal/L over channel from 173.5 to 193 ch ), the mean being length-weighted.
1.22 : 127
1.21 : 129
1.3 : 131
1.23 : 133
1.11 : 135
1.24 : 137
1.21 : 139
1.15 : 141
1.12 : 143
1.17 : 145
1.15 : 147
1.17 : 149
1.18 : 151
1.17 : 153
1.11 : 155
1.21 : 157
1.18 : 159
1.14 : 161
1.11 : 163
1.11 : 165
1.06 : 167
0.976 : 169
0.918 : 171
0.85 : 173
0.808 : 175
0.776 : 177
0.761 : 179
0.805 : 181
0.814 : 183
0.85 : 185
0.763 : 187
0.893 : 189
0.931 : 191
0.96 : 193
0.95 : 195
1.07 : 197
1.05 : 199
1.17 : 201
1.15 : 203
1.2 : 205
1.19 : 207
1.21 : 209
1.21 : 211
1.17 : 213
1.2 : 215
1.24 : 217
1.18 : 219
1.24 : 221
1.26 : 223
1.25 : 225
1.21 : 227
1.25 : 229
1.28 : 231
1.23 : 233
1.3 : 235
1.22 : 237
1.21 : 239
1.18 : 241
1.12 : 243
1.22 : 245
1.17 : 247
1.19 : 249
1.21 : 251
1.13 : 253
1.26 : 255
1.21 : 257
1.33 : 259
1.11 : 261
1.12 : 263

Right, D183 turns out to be 0.27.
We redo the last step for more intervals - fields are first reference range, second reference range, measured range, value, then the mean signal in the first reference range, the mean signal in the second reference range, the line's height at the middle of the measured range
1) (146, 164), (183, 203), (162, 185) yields 0.18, 1.16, 0.962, 1.06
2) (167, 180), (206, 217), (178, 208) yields 0.08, 0.864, 1.2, 1.04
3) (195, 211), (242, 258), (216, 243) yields -0.06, 1.14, 1.19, 1.17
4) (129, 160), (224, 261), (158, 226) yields 0.15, 1.18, 1.22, 1.2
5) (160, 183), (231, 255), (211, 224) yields -0.10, 0.932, 1.2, 1.11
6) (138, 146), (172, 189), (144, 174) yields -0.10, 1.16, 0.809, 1.01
